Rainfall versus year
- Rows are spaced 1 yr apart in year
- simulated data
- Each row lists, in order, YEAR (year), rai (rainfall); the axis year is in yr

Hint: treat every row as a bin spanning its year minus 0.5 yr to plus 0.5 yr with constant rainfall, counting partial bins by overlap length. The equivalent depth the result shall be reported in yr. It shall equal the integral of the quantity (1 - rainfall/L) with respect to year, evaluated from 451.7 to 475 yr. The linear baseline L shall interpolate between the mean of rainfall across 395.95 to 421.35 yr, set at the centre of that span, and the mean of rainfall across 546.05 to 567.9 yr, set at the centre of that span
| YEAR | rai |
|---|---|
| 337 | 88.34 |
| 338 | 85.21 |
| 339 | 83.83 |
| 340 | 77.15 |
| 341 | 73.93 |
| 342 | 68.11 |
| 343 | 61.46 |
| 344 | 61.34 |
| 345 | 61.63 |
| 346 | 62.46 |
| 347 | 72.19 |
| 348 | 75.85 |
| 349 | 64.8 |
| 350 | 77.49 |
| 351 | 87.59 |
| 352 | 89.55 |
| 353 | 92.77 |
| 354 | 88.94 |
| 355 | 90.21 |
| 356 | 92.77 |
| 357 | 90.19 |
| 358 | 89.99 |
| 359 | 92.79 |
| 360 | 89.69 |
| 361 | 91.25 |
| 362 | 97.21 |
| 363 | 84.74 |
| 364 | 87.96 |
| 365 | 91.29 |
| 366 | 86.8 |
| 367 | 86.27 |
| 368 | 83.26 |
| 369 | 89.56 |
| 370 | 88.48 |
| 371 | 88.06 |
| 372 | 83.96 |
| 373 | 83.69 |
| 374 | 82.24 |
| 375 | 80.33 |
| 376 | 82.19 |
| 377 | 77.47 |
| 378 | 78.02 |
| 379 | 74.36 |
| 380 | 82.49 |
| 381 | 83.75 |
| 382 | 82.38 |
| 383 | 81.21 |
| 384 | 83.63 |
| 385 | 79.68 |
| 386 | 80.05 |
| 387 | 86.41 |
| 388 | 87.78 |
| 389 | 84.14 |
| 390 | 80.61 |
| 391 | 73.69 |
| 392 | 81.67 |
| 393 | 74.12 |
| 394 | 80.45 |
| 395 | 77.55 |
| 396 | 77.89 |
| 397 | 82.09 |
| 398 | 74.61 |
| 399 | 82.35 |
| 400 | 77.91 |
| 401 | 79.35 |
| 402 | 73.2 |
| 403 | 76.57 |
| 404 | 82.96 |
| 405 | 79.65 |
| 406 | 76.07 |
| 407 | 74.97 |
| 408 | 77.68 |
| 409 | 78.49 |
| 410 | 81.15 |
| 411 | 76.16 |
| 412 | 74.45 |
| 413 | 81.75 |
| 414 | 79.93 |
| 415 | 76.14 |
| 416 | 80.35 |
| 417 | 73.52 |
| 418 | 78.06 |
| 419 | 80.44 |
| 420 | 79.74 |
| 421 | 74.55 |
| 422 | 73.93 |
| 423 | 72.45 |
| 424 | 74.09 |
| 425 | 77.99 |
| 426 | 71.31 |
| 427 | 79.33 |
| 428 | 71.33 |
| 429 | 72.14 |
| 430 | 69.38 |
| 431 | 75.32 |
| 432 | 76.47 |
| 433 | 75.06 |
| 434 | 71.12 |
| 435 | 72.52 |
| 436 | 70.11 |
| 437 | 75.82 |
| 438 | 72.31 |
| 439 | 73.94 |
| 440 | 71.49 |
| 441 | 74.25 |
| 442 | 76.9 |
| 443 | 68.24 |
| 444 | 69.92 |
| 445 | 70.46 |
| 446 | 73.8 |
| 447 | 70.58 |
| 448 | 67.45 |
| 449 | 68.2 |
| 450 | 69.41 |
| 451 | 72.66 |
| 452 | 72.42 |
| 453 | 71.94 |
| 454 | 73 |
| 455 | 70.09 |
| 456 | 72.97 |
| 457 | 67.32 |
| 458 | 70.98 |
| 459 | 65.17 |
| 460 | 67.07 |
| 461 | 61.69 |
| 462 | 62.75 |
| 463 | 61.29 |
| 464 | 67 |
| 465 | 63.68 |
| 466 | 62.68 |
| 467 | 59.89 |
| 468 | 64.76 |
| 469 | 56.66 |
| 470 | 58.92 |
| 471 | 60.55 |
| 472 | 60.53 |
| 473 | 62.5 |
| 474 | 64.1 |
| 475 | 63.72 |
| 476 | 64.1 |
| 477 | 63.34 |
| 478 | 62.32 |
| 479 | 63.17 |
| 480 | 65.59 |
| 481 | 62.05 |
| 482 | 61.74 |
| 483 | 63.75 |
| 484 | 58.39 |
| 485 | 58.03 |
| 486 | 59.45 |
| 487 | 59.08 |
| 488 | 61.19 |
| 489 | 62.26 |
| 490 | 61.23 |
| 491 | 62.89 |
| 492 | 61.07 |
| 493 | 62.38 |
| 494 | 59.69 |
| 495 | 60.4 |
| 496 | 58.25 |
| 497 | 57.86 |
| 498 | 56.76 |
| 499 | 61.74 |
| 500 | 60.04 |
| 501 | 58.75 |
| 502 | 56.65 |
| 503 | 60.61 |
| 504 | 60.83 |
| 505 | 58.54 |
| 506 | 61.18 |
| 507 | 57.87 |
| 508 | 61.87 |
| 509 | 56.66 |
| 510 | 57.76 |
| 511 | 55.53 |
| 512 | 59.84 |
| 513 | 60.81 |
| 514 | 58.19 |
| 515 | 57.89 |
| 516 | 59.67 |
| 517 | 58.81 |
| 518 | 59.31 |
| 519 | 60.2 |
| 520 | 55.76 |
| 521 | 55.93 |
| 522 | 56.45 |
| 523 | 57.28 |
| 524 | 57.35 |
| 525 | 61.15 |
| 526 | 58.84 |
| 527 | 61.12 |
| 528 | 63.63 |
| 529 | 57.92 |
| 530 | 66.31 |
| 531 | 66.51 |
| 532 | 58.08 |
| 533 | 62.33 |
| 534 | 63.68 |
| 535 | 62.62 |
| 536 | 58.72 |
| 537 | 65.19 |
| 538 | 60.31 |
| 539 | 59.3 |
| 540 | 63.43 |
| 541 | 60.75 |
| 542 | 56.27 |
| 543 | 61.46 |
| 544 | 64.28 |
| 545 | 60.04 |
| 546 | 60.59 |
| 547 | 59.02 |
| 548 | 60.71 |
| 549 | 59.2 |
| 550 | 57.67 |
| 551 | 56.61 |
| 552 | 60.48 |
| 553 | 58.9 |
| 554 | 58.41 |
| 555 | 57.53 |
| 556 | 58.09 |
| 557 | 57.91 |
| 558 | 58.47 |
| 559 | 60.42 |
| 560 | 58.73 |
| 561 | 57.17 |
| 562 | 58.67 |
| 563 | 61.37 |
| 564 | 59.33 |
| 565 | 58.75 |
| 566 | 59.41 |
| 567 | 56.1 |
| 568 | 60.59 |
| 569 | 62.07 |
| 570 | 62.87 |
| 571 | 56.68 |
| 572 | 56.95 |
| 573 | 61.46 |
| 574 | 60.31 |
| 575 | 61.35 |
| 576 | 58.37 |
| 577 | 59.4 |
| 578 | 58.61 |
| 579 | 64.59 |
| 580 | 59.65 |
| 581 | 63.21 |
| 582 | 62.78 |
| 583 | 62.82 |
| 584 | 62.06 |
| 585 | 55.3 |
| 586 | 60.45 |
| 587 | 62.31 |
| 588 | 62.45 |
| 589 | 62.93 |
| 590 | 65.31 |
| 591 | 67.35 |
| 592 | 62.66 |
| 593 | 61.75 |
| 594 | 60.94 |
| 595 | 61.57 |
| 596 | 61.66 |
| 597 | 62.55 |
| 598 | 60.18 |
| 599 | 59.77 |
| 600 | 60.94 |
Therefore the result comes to 2.0 yr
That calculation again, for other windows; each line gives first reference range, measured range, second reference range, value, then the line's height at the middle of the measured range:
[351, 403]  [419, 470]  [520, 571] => 2.7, 74.3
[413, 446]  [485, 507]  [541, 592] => 2.5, 67.5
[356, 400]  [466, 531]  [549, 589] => 7.9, 68.6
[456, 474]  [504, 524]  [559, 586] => 1.1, 61.9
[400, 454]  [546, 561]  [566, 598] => 1.2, 63.6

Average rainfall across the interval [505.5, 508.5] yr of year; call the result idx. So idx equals 60.3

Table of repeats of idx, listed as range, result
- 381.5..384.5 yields 82.4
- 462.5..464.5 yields 64.1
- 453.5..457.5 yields 70.8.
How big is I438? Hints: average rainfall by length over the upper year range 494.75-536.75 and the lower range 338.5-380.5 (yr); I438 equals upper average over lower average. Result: 0.73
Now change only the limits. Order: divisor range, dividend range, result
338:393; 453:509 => 0.76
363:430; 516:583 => 0.75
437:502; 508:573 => 0.92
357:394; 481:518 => 0.71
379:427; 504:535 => 0.76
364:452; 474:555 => 0.77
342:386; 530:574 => 0.73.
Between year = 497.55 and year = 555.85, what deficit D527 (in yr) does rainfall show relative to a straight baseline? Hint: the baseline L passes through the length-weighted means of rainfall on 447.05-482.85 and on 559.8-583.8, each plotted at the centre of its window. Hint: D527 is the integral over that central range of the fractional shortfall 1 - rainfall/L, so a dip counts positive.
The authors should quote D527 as 2.4 yr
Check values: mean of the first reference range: 65.2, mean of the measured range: 59.7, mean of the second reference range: 60.1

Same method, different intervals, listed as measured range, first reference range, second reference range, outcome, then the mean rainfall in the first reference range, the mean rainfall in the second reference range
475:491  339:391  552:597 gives 1.9 yr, 82.1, 60.4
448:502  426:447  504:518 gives 1.9 yr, 72.9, 58.9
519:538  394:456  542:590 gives 1.0 yr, 75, 59.9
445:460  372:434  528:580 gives 0.4 yr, 78.3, 60.1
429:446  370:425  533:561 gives 0.3 yr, 79.3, 59.9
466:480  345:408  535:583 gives 1.7 yr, 82.2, 59.9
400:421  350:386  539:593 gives 0.6 yr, 85.9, 60.2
